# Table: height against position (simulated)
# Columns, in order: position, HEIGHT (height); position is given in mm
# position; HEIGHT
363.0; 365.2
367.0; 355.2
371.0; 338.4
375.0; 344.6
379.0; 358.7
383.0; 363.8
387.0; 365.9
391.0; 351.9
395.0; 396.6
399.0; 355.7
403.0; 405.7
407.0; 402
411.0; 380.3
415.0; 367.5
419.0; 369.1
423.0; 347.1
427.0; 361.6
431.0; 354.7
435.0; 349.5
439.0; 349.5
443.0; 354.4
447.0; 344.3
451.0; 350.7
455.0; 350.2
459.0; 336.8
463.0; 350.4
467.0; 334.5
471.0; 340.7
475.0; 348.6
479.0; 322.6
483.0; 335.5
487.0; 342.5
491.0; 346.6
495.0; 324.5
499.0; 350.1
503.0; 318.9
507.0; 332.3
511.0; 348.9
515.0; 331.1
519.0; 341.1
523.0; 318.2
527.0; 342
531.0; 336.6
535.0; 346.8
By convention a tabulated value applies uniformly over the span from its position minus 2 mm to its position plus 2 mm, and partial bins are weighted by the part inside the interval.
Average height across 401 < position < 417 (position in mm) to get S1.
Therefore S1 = 389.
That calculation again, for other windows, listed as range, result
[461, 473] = 342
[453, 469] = 343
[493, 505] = 331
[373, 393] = 357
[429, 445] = 352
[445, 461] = 346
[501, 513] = 333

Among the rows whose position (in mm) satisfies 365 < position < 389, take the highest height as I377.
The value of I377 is 365.9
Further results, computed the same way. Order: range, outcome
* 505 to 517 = 348.9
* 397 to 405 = 405.7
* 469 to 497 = 348.6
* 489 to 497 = 346.6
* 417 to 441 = 369.1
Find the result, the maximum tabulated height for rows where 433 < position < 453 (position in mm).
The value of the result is 354.4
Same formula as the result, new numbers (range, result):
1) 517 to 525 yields 341.1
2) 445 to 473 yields 350.7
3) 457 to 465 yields 350.4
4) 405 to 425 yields 402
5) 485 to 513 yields 350.1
